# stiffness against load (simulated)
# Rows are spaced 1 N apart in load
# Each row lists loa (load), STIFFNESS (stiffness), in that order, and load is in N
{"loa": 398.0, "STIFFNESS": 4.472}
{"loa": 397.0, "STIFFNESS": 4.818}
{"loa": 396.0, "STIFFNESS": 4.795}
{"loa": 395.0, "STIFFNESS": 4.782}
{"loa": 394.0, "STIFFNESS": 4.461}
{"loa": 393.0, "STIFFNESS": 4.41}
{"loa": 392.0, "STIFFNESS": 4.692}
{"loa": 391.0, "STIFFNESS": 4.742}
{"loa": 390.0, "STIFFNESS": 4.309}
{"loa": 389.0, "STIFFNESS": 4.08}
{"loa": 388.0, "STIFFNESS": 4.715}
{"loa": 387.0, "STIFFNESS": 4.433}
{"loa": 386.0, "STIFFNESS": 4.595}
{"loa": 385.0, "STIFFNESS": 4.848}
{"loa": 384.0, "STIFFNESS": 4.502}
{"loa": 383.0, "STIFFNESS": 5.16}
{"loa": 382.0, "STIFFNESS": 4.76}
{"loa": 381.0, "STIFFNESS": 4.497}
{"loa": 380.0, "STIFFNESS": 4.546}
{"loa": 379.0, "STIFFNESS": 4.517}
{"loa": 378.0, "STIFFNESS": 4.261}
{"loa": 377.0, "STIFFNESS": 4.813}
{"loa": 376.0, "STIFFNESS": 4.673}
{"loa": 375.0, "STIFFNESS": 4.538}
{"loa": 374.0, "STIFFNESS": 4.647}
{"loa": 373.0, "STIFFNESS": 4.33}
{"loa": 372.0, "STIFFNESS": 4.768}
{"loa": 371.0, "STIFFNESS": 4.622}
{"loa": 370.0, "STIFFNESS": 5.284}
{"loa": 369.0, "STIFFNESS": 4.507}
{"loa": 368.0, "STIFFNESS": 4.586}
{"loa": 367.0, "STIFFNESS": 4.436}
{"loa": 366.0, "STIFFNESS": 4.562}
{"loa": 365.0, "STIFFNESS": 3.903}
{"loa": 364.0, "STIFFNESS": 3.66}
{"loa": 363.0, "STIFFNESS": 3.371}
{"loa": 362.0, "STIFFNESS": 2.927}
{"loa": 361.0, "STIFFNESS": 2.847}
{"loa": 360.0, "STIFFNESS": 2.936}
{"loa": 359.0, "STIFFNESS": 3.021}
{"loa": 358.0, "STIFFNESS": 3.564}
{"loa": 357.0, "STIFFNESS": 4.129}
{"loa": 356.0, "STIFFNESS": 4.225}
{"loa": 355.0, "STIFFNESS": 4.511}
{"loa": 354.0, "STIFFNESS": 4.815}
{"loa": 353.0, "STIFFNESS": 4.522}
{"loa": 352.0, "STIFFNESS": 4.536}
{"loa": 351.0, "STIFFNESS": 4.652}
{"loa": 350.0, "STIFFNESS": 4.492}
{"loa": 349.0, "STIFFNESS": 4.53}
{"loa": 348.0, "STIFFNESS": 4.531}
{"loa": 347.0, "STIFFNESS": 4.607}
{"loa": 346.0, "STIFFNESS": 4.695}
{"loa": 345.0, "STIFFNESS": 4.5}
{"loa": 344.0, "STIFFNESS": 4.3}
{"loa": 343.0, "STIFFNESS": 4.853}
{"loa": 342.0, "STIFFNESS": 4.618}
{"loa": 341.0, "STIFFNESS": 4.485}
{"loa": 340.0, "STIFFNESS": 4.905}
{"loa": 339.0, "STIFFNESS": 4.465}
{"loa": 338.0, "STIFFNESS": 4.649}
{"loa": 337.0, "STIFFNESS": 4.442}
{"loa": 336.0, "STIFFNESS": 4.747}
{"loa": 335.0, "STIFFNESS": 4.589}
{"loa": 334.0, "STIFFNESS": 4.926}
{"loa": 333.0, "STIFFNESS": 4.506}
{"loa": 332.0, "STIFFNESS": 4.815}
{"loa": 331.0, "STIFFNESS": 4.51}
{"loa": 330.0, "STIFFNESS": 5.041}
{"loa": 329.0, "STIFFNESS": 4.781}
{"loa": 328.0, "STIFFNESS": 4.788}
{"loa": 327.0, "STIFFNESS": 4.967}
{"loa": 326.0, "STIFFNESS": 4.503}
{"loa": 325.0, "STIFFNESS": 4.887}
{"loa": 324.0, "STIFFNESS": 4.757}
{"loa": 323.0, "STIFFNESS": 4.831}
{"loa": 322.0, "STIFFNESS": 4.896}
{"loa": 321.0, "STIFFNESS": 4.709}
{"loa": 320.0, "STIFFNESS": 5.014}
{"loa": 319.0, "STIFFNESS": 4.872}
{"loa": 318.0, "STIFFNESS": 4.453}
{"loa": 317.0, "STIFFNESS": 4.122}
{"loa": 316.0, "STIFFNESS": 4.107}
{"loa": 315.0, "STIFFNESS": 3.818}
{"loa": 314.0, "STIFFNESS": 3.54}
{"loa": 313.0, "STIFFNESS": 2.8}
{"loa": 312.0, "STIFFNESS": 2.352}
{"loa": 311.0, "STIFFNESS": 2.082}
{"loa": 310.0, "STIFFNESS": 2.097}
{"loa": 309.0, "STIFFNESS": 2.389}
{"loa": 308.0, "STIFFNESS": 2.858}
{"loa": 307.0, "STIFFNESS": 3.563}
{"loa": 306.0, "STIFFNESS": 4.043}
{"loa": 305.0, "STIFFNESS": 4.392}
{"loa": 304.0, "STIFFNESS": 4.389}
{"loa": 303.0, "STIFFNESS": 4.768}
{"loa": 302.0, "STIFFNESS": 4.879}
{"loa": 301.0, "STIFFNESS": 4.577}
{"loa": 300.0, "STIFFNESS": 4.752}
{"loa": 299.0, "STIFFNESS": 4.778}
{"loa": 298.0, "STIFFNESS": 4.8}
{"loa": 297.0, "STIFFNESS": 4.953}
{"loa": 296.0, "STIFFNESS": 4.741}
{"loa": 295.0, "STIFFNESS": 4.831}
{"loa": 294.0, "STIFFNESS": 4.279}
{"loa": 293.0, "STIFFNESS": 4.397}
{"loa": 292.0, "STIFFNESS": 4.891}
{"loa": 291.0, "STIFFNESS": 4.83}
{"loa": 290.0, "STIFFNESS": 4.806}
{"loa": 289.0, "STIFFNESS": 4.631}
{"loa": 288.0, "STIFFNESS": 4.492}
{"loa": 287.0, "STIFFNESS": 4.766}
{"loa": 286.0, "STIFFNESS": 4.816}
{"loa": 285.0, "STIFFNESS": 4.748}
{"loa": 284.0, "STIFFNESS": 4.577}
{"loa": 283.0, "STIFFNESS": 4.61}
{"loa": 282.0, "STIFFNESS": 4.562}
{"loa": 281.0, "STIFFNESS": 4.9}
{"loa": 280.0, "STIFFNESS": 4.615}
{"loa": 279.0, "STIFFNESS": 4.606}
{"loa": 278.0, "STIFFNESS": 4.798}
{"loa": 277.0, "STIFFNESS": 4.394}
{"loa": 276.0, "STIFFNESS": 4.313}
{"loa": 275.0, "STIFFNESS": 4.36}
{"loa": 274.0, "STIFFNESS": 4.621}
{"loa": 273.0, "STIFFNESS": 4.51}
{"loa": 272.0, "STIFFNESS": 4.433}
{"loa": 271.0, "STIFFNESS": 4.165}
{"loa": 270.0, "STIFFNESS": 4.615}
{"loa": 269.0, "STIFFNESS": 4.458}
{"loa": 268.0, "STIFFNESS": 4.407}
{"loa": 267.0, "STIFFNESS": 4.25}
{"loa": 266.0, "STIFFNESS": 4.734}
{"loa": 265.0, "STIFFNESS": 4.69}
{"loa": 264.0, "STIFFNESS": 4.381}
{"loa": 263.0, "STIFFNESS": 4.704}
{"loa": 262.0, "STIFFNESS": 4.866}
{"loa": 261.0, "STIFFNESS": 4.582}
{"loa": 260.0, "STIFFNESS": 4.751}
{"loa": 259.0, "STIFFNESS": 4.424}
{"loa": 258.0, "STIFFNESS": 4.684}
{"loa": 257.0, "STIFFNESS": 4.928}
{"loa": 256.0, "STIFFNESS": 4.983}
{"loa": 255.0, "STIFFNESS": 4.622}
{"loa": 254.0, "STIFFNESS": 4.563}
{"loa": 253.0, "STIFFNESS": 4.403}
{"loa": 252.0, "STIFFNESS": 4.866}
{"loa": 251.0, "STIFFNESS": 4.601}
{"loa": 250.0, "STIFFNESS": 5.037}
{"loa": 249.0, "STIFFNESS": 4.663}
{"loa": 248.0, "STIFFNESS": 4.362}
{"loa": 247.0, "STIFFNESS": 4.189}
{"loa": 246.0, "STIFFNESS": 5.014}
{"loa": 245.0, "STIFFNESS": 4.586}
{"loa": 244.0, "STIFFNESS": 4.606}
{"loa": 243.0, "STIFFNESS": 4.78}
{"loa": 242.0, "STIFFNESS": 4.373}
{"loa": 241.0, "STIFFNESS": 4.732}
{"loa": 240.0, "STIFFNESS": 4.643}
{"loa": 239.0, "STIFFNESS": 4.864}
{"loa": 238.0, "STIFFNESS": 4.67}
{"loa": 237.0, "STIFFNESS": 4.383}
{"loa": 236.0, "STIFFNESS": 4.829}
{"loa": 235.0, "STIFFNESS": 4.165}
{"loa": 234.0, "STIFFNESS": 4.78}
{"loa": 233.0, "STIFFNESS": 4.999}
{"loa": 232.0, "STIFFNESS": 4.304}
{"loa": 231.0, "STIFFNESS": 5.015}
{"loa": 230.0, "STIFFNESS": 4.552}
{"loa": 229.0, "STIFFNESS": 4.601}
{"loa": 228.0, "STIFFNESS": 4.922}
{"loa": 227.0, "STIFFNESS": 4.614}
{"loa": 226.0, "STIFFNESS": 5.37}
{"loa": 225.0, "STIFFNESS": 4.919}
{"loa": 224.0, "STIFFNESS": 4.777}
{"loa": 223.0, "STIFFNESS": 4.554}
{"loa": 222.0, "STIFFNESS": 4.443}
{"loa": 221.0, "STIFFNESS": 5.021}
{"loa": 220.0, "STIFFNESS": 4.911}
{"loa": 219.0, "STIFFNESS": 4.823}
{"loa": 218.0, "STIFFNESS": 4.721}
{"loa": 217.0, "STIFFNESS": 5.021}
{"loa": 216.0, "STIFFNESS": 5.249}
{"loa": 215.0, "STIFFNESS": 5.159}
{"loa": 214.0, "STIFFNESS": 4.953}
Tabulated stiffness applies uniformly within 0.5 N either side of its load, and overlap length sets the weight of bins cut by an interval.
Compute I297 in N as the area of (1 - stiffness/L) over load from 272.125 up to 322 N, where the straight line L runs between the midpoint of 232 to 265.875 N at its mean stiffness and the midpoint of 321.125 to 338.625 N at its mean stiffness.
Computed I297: 4.32 N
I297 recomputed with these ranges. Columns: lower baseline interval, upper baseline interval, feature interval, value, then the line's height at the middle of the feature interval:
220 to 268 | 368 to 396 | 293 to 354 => 3.5 N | 4.64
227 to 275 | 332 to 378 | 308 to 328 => 2.3 N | 4.46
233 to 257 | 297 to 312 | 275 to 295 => -2.5 N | 4.13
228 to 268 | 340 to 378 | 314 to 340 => -1.4 N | 4.4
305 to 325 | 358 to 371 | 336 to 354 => -3.5 N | 3.83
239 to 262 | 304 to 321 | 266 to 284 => -1.2 N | 4.24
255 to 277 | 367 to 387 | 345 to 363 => 2.1 N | 4.63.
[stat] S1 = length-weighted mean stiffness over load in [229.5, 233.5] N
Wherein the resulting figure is 4.72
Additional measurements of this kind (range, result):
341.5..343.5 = 4.74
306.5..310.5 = 2.73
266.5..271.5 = 4.38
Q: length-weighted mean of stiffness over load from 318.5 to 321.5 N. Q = 4.86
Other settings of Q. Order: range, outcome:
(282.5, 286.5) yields 4.69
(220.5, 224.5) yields 4.7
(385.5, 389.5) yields 4.46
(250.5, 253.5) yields 4.62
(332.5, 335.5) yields 4.67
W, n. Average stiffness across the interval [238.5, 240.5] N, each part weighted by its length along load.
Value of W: 4.75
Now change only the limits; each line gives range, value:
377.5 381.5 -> 4.46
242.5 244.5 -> 4.69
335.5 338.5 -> 4.61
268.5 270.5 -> 4.54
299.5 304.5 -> 4.67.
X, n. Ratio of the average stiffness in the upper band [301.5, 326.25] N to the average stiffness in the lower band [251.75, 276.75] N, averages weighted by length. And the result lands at 0.9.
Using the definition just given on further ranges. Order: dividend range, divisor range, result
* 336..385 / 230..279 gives 0.95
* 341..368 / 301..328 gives 1.03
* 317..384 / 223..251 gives 0.95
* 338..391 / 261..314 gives 1.01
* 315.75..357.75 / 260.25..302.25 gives 1.00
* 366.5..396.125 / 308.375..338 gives 1.09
